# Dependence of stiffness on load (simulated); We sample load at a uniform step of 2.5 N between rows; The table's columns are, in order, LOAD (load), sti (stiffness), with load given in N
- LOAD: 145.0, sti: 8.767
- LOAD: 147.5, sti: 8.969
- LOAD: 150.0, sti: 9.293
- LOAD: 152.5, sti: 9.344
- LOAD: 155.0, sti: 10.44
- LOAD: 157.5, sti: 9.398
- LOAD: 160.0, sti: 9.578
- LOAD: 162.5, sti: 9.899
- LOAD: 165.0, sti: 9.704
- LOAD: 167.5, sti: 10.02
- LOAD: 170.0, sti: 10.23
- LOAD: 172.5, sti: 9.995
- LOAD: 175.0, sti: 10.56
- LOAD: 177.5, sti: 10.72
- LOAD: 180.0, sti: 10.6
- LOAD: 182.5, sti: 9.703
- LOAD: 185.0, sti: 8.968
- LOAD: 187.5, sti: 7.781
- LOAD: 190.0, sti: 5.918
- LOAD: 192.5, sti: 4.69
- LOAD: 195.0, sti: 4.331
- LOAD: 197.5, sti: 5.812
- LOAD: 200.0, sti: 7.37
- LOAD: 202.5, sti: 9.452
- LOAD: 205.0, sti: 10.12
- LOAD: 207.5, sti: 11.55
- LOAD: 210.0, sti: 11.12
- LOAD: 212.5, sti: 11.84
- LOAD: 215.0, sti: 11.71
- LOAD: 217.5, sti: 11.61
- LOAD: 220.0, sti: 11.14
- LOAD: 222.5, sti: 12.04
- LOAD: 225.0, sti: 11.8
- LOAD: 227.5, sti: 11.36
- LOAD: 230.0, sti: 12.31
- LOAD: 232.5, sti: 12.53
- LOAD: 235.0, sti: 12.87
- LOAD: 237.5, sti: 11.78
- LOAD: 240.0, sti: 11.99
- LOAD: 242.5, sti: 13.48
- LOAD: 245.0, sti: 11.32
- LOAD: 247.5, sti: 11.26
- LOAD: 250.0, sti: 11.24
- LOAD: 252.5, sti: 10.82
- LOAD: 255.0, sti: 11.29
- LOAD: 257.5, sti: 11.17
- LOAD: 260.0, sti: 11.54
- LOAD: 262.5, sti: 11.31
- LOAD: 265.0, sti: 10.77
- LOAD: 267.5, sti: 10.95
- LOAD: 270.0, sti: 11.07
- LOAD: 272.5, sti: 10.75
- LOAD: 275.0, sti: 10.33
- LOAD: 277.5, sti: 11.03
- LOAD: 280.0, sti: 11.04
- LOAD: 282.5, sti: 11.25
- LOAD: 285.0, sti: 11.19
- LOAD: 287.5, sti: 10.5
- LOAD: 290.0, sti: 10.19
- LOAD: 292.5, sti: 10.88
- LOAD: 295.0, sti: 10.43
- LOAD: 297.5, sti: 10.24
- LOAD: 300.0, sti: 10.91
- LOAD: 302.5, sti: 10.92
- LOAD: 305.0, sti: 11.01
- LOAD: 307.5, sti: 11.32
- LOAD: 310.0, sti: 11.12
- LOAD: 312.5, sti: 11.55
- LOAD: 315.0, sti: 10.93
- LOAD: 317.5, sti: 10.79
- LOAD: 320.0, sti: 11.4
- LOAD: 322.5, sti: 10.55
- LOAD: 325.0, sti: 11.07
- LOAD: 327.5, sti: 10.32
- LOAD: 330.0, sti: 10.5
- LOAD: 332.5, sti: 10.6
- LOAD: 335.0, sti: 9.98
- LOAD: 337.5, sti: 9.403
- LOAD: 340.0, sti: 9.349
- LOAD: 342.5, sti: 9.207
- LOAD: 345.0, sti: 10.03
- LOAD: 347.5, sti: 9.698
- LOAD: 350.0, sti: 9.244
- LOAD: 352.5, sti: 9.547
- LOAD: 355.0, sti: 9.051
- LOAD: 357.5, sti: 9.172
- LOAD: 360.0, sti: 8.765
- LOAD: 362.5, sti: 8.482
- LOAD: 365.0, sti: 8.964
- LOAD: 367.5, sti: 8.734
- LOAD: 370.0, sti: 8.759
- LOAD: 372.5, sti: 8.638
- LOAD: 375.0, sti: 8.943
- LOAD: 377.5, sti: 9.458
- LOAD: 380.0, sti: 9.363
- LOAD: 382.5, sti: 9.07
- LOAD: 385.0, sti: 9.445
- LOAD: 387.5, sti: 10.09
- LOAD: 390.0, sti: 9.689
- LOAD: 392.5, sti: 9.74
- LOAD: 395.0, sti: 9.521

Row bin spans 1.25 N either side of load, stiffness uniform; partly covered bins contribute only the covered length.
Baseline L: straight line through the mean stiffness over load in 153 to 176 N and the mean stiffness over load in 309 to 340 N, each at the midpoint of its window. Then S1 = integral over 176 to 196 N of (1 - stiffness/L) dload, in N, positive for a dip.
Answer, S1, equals 4.2 N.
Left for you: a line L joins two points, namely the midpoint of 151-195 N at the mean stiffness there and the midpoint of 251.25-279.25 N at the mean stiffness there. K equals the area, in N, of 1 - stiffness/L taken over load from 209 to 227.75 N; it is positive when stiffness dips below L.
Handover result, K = -2.88 N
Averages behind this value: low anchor 9.13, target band 11.6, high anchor 11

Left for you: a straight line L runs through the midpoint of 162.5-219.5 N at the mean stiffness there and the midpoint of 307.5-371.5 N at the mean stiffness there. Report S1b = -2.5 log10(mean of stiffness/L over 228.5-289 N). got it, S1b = -0.19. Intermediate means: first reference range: 9.3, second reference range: 9.91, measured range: 11.4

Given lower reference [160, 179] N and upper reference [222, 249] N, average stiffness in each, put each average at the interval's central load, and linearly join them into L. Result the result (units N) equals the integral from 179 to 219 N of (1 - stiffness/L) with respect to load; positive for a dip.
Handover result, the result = 7.67 N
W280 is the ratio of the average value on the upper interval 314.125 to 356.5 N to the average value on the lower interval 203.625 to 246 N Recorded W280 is 0.86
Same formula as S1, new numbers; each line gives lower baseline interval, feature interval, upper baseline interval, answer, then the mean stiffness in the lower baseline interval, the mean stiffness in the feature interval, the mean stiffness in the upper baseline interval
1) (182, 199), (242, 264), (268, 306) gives -5.0 N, 6.62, 11.4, 10.8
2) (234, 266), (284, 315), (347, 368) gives -1.3 N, 11.6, 10.9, 9.06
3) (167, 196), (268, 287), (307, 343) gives -2.0 N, 8.63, 10.9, 10.6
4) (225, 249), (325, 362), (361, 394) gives 0.9 N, 12.1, 9.66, 9.18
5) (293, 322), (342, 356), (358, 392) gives 0.5 N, 11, 9.48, 9.12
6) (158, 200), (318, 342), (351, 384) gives -3.8 N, 8.63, 10.3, 9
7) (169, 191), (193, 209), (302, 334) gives 2.8 N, 9.42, 7.99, 10.9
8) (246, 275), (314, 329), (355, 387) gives -1.4 N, 11.1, 10.8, 9.01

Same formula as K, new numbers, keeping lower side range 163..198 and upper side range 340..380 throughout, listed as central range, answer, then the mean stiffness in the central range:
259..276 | -4.1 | 11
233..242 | -3.7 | 12.3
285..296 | -2.0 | 10.6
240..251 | -3.8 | 11.9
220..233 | -4.7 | 11.9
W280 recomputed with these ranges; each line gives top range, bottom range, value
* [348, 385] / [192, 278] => 0.84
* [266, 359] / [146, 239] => 1.06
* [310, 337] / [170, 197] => 1.29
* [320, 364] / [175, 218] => 1.08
